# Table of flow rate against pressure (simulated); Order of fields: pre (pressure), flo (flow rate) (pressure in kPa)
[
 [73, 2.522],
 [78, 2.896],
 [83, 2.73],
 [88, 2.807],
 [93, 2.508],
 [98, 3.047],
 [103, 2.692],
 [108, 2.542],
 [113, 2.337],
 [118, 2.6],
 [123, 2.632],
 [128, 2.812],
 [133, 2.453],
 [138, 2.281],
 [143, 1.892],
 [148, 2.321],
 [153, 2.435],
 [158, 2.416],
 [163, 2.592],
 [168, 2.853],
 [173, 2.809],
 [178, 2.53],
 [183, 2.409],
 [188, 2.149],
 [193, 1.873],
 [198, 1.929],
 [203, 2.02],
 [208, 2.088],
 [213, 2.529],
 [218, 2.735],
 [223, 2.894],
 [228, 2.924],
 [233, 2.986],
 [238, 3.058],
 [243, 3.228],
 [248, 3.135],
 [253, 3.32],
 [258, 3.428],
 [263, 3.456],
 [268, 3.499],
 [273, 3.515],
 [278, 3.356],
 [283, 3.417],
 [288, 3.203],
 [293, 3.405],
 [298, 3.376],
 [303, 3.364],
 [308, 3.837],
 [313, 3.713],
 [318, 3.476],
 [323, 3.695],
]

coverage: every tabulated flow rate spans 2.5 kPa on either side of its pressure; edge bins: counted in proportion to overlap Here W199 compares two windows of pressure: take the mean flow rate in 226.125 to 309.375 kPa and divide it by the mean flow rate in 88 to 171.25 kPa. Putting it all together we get 1.3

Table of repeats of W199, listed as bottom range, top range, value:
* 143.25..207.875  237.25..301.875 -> 1.43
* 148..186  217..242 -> 1.15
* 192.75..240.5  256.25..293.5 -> 1.35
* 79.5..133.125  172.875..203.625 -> 0.83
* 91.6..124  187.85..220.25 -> 0.83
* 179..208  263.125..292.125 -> 1.62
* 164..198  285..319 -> 1.45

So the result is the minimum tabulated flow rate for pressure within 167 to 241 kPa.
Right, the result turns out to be 1.873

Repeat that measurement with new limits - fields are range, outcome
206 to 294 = 2.088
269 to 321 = 3.203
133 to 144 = 1.892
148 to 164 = 2.321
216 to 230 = 2.735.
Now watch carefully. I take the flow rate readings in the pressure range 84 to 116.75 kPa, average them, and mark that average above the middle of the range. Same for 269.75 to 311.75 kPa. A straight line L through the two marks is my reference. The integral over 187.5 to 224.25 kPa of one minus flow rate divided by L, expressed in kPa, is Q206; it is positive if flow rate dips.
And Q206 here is 9.91 kPa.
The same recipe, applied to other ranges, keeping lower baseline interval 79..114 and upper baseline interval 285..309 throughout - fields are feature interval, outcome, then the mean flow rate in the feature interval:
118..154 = 5.26 kPa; 2.42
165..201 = 7.60 kPa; 2.36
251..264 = -0.51 kPa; 3.4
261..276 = -0.81 kPa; 3.49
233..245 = 0.36 kPa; 3.11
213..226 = 1.53 kPa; 2.76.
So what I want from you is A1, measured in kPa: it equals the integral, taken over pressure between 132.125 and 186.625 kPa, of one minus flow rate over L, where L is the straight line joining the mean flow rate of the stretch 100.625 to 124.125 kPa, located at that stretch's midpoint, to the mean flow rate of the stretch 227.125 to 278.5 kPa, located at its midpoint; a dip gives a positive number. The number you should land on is 6.8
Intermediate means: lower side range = 2.56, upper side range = 3.27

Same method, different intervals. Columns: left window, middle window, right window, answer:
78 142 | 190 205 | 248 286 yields 5.5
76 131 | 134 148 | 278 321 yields 3.3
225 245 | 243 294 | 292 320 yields -1.5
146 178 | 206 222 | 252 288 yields 2.6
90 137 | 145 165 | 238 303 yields 2.8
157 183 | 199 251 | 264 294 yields 5.0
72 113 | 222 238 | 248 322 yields 1.4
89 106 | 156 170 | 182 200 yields -2.2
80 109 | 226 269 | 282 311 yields 0.7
